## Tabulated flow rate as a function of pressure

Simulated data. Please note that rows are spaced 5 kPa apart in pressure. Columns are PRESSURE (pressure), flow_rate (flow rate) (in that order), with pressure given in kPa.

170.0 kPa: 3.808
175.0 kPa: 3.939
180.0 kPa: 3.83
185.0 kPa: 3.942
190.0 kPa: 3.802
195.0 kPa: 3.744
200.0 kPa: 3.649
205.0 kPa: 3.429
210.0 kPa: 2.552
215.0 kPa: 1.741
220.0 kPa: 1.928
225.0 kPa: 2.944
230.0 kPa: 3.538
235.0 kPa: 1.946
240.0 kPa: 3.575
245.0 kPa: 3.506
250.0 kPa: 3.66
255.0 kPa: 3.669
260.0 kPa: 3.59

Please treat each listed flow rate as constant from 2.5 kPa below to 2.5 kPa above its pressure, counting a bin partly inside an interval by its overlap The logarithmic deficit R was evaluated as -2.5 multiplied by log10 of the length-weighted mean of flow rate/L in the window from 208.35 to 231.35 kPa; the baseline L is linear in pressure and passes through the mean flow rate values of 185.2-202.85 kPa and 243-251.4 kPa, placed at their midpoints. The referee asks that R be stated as 0.419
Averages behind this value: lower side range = 3.75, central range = 2.49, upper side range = 3.58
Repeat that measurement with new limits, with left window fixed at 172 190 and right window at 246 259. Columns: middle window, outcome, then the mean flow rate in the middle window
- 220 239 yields 0.326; 2.75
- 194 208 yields 0.078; 3.56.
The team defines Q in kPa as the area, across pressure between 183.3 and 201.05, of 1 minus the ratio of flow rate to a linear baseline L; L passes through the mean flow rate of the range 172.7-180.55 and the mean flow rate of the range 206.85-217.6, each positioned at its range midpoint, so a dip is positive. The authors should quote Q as -3.6 kPa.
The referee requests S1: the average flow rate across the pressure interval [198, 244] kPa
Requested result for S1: 2.82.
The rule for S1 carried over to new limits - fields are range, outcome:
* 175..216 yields 3.43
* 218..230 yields 2.69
